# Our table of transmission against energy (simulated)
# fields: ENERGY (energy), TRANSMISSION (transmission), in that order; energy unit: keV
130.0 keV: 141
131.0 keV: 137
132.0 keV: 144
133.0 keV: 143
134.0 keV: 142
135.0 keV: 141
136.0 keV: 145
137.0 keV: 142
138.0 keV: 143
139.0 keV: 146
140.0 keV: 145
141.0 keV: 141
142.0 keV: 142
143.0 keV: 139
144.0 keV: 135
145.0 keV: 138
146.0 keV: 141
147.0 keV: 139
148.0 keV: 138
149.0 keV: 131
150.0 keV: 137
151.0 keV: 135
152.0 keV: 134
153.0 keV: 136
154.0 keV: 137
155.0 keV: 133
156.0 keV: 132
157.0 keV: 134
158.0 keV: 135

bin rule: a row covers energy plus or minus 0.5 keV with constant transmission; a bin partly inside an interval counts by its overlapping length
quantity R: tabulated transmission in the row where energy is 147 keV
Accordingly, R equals 139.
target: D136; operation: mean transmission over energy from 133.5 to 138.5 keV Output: 143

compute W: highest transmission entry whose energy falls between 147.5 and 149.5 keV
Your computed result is 138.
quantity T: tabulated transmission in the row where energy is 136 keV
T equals 145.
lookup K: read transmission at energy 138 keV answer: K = 143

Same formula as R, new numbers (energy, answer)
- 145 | 138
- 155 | 133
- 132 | 144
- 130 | 141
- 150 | 137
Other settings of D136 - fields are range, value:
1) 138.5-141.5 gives 144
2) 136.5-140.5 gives 144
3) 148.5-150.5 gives 134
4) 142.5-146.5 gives 138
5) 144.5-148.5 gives 139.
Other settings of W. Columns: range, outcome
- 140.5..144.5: 142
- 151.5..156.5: 137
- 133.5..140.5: 146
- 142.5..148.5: 141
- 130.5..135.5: 144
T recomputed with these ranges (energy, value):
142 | 142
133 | 143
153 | 136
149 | 131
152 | 134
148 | 138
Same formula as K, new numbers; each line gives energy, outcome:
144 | 135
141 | 141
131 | 137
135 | 141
